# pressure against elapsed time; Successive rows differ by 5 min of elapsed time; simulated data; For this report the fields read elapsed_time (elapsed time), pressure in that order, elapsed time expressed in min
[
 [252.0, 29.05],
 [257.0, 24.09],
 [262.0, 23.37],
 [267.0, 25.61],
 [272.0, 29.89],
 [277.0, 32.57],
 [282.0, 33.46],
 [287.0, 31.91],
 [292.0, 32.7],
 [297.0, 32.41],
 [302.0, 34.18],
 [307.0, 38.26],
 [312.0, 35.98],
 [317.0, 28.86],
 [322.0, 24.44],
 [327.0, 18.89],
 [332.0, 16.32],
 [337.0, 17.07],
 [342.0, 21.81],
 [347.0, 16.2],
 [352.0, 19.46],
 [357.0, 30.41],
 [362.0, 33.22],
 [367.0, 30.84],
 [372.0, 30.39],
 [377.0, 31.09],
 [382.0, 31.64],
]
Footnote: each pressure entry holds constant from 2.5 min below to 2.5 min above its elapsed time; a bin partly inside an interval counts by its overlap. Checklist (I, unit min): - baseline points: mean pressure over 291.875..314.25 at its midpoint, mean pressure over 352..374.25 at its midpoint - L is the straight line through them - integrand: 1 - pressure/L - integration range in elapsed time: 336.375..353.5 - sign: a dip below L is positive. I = 6.9 min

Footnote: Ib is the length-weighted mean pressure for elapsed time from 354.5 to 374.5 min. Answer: 31.2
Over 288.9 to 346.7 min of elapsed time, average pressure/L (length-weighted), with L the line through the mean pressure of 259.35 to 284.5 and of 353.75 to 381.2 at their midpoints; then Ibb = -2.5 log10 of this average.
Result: 0.11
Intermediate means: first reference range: 29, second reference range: 30.9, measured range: 27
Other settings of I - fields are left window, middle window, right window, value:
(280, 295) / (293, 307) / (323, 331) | -2.9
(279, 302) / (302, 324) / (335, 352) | -4.4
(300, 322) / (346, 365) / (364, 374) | 3.4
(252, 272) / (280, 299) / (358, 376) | -3.8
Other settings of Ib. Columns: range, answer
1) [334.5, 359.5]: 21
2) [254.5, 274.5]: 25.7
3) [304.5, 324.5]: 31.9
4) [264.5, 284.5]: 30.4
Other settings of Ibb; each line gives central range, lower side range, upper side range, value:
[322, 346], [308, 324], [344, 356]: 0.283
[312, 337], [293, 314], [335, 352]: 0.166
